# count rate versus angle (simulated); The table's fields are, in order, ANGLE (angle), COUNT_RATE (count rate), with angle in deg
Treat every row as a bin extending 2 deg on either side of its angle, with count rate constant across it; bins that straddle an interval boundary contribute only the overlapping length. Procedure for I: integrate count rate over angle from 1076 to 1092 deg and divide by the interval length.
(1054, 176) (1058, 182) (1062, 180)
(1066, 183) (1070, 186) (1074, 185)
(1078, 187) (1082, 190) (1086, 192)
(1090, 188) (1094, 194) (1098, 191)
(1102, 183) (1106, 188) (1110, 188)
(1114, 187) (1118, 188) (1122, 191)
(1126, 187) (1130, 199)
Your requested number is 189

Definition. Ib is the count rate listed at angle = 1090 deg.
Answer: 188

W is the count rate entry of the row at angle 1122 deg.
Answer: 191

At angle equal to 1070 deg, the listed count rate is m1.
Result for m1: 186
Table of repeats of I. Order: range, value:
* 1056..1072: 183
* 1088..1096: 191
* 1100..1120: 187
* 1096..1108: 187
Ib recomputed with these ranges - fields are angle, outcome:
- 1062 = 180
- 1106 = 188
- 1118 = 188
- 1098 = 191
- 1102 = 183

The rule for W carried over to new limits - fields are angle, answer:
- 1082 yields 190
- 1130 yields 199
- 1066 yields 183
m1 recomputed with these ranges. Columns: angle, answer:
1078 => 187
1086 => 192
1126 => 187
